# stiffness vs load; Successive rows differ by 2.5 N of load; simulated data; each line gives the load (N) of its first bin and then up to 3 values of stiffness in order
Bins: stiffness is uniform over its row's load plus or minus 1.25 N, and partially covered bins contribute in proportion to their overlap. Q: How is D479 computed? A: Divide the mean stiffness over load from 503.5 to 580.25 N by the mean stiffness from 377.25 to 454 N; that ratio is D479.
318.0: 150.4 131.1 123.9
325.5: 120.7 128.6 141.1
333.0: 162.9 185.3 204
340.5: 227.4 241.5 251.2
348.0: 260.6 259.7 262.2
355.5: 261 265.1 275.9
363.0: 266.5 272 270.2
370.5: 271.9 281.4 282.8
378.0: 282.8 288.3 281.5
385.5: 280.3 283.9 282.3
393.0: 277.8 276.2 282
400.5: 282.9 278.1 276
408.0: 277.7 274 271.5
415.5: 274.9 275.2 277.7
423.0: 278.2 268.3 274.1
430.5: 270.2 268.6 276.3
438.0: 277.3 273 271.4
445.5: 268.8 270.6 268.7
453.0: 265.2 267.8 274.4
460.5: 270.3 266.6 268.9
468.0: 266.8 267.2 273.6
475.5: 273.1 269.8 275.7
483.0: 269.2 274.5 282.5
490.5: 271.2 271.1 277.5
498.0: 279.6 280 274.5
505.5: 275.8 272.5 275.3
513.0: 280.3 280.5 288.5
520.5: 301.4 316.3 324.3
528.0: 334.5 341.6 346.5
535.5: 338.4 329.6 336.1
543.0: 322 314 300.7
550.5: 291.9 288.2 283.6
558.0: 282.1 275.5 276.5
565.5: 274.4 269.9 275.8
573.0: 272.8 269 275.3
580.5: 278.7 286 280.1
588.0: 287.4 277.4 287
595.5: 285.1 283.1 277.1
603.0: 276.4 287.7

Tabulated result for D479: 1.08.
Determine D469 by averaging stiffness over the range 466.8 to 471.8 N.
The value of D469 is 267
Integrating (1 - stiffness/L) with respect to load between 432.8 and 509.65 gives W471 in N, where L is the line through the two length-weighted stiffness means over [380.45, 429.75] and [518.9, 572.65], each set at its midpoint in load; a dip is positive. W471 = 4.8 N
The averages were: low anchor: 278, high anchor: 305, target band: 272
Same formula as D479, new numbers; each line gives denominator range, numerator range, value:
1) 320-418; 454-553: 1.17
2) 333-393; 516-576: 1.16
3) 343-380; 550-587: 1.04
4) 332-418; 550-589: 1.06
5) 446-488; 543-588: 1.05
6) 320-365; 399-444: 1.30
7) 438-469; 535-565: 1.12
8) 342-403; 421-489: 1.00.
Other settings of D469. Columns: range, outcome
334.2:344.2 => 214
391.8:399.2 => 279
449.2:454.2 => 267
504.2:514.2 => 276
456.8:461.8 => 272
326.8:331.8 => 135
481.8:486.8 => 272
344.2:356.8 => 259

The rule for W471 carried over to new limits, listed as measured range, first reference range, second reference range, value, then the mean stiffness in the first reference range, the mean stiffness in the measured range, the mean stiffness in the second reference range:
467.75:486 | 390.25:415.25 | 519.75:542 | 2.18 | 278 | 271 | 330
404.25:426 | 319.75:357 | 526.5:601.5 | -4.10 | 199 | 275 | 295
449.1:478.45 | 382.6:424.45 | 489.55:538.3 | 1.97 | 278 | 269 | 298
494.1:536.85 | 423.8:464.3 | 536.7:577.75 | -2.33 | 271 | 299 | 291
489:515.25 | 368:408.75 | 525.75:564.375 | 2.30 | 280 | 276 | 311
